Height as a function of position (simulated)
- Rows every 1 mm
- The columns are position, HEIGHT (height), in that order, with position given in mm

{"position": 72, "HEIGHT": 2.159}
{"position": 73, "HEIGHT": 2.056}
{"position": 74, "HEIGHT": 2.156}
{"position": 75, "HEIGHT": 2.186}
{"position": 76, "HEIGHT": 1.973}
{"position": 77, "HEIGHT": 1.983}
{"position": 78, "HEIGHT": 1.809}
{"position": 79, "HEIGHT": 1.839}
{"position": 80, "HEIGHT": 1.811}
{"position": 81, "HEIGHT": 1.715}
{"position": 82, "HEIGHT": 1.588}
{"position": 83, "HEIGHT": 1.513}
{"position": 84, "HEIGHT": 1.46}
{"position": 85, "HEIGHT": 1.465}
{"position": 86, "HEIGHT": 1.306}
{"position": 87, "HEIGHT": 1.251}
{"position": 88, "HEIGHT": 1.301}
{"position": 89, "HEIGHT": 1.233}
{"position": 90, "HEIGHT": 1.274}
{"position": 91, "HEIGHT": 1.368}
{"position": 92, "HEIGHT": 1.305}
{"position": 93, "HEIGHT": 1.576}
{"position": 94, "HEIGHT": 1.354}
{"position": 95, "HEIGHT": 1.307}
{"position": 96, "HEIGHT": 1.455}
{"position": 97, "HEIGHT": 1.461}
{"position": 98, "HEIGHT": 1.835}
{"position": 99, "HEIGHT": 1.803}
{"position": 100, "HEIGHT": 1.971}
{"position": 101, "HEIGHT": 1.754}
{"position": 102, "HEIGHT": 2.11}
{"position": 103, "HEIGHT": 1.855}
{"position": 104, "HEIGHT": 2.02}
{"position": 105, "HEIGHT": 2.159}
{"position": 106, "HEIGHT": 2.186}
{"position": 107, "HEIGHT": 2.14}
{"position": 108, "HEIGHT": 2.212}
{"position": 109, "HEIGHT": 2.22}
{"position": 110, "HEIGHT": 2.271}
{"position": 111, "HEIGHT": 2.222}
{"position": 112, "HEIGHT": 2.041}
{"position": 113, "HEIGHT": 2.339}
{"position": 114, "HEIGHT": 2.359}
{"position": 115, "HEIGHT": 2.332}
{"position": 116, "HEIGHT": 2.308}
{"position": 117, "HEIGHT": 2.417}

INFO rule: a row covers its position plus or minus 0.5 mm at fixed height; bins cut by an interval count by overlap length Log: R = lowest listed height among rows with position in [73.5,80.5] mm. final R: 1.809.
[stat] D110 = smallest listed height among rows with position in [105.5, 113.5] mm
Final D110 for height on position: 2.041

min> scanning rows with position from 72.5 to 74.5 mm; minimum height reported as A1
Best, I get 2.056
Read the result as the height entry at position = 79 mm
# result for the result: 1.839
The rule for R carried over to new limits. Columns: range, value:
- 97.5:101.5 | 1.754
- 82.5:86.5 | 1.306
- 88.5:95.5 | 1.233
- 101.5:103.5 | 1.855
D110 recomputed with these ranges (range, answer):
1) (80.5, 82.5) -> 1.588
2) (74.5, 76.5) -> 1.973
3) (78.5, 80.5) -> 1.811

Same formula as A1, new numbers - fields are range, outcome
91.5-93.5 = 1.305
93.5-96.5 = 1.307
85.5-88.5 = 1.251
